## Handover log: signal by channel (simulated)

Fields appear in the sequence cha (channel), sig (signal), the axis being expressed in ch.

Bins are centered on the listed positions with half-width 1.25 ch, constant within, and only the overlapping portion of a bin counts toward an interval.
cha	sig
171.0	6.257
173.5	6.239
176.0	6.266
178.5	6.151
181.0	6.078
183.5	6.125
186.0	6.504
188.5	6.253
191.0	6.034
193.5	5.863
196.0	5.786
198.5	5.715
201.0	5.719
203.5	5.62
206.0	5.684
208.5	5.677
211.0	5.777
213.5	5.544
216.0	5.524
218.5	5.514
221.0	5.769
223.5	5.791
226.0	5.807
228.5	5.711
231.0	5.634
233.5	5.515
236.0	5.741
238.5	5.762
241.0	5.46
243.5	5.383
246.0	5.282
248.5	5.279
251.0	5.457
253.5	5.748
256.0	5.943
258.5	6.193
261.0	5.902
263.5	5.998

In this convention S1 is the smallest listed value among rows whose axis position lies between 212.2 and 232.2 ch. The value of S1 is 5.514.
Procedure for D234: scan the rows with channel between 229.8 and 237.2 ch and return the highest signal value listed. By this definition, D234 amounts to 5.741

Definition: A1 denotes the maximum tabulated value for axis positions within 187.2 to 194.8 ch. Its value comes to 6.253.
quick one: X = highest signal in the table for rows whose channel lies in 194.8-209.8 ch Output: 5.786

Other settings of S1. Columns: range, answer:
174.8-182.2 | 6.078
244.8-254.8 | 5.279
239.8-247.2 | 5.282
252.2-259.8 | 5.748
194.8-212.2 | 5.62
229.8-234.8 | 5.515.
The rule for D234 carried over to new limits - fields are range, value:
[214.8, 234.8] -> 5.807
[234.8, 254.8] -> 5.762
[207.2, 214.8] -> 5.777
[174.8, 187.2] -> 6.504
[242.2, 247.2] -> 5.383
